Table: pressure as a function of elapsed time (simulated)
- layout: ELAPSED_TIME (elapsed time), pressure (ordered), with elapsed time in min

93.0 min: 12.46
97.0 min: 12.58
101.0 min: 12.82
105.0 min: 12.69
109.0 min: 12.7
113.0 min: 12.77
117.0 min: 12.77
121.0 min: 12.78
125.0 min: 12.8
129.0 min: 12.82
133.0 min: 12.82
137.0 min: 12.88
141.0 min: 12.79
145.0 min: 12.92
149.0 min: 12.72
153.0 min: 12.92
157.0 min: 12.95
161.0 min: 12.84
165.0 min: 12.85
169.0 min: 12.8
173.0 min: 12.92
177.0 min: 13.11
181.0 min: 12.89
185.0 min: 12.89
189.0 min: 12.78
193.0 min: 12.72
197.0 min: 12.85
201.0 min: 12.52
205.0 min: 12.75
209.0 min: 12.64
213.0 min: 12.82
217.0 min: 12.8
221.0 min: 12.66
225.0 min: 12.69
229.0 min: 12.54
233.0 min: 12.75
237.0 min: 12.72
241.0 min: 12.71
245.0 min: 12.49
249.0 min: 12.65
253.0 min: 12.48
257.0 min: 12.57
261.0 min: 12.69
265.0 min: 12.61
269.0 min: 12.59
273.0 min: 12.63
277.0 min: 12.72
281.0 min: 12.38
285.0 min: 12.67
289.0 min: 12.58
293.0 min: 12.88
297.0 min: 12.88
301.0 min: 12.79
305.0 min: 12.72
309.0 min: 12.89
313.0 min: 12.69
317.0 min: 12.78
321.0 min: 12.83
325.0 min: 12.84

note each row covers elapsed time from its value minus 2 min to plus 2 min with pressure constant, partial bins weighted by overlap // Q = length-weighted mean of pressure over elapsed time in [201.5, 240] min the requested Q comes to 12.7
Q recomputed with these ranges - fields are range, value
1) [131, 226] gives 12.8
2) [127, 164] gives 12.9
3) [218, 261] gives 12.6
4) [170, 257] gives 12.7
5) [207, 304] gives 12.7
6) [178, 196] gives 12.8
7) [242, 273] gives 12.6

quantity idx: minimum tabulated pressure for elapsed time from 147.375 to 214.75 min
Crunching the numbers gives 12.52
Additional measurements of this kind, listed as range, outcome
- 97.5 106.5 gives 12.69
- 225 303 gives 12.38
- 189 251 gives 12.49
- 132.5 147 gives 12.79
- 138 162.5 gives 12.72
